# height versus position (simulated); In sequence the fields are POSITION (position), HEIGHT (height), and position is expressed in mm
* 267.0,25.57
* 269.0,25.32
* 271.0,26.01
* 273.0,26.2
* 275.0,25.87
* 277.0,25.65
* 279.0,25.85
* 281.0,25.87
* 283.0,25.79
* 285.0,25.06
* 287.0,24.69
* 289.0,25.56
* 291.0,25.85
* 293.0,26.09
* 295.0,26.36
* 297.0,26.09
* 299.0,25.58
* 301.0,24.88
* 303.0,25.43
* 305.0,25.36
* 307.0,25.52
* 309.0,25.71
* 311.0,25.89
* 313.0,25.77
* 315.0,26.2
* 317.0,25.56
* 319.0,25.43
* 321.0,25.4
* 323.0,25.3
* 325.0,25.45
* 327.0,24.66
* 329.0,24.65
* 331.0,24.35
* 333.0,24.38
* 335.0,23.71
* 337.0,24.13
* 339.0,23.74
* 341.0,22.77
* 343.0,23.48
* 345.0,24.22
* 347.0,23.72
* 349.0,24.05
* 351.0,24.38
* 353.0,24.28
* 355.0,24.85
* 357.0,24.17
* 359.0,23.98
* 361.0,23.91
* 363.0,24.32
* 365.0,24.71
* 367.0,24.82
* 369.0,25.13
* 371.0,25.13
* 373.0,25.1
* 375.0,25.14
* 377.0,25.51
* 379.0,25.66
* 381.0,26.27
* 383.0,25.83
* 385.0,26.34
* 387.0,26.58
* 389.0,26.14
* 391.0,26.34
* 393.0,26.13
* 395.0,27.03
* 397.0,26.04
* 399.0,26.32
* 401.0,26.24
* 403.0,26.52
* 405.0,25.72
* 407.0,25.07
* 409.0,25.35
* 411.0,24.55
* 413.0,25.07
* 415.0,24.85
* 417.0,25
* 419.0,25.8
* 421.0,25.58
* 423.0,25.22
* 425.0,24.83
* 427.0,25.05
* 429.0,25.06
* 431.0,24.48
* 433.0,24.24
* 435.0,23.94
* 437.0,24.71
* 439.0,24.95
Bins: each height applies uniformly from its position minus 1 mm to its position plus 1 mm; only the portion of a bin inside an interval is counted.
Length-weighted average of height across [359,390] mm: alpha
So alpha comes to 25.3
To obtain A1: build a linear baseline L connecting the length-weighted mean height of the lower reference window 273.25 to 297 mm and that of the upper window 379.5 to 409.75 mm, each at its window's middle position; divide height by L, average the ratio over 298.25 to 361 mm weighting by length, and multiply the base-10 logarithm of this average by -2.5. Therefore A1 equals 0.05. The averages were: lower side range 25.7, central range 24.7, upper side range 26.1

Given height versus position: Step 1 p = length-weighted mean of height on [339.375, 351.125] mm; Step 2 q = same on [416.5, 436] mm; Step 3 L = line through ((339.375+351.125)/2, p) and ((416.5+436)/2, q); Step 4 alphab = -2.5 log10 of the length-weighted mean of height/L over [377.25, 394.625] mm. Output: -0.079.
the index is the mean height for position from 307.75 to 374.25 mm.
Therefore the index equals 24.7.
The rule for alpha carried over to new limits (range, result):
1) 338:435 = 25.1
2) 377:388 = 26.1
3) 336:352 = 23.8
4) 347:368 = 24.3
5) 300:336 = 25.2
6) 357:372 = 24.5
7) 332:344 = 23.7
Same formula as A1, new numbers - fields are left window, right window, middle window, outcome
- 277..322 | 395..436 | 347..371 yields 0.05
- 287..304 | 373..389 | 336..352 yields 0.09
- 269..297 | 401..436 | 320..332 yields 0.03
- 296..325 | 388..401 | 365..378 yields 0.04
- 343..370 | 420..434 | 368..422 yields -0.05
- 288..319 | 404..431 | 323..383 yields 0.04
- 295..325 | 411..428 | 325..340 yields 0.05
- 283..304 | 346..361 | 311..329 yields -0.02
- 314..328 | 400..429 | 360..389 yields 0.00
